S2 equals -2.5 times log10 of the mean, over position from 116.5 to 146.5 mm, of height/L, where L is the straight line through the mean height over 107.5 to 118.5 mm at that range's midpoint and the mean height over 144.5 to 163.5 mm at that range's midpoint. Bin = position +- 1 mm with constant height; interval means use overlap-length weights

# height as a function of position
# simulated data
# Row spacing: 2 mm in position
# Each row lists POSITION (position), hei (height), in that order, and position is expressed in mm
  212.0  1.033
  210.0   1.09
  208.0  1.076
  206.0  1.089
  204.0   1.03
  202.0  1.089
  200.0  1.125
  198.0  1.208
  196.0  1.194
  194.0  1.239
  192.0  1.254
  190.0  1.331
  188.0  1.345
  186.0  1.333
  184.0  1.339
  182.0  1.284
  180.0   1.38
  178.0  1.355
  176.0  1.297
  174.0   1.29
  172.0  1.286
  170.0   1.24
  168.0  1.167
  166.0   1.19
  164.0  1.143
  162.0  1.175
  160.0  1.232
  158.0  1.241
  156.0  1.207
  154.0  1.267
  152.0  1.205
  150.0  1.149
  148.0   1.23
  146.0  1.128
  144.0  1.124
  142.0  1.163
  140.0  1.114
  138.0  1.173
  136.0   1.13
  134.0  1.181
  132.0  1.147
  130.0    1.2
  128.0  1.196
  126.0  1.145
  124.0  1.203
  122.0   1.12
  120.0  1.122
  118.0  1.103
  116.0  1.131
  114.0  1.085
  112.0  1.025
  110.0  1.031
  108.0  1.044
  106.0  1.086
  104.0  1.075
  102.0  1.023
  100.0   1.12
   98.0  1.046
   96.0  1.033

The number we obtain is -0.02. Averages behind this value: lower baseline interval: 1.07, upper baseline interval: 1.2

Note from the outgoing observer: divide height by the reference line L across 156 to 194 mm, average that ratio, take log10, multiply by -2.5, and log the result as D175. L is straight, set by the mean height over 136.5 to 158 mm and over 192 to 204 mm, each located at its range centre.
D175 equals -0.087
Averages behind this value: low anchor 1.18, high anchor 1.17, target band 1.27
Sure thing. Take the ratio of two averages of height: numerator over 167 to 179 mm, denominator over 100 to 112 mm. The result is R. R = 1.21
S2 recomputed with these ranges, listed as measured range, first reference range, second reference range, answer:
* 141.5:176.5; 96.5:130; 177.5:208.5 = -0.03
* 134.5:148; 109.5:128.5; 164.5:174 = 0.02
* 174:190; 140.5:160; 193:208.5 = -0.15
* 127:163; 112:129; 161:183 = 0.01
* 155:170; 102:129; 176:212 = -0.02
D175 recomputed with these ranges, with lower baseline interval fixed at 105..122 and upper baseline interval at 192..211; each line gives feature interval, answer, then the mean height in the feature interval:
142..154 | -0.07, 1.18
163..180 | -0.13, 1.25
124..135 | -0.08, 1.18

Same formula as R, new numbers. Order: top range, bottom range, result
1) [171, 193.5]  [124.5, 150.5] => 1.13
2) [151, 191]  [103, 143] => 1.13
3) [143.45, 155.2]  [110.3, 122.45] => 1.09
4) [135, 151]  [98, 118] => 1.08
